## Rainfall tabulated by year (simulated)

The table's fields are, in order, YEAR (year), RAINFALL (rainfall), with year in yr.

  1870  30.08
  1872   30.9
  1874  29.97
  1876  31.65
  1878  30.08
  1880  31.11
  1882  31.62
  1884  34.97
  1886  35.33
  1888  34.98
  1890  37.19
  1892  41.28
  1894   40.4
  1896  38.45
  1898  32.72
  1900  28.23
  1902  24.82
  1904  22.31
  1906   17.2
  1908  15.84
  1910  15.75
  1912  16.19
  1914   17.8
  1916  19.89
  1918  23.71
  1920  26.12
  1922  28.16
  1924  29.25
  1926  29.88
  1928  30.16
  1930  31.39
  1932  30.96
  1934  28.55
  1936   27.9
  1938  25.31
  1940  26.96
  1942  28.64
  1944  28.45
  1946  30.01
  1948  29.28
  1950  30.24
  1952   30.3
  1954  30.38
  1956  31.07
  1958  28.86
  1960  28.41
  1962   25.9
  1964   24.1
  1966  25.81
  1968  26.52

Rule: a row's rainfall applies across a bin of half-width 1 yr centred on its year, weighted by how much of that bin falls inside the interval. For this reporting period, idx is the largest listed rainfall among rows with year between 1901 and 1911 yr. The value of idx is 24.82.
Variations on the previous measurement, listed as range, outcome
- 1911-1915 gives 17.8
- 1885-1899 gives 41.28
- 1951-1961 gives 31.07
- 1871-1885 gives 34.97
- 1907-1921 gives 26.12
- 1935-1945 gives 28.64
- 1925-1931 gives 31.39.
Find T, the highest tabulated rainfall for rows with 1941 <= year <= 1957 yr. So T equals 31.07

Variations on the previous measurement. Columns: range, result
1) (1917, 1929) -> 30.16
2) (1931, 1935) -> 30.96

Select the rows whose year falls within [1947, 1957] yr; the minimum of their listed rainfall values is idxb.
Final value 29.28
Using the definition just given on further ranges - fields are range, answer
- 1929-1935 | 28.55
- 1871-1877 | 29.97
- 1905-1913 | 15.75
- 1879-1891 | 31.11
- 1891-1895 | 40.4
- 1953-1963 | 25.9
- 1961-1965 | 24.1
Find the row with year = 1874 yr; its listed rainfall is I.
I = 29.97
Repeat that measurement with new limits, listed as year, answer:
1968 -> 26.52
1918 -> 23.71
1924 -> 29.25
